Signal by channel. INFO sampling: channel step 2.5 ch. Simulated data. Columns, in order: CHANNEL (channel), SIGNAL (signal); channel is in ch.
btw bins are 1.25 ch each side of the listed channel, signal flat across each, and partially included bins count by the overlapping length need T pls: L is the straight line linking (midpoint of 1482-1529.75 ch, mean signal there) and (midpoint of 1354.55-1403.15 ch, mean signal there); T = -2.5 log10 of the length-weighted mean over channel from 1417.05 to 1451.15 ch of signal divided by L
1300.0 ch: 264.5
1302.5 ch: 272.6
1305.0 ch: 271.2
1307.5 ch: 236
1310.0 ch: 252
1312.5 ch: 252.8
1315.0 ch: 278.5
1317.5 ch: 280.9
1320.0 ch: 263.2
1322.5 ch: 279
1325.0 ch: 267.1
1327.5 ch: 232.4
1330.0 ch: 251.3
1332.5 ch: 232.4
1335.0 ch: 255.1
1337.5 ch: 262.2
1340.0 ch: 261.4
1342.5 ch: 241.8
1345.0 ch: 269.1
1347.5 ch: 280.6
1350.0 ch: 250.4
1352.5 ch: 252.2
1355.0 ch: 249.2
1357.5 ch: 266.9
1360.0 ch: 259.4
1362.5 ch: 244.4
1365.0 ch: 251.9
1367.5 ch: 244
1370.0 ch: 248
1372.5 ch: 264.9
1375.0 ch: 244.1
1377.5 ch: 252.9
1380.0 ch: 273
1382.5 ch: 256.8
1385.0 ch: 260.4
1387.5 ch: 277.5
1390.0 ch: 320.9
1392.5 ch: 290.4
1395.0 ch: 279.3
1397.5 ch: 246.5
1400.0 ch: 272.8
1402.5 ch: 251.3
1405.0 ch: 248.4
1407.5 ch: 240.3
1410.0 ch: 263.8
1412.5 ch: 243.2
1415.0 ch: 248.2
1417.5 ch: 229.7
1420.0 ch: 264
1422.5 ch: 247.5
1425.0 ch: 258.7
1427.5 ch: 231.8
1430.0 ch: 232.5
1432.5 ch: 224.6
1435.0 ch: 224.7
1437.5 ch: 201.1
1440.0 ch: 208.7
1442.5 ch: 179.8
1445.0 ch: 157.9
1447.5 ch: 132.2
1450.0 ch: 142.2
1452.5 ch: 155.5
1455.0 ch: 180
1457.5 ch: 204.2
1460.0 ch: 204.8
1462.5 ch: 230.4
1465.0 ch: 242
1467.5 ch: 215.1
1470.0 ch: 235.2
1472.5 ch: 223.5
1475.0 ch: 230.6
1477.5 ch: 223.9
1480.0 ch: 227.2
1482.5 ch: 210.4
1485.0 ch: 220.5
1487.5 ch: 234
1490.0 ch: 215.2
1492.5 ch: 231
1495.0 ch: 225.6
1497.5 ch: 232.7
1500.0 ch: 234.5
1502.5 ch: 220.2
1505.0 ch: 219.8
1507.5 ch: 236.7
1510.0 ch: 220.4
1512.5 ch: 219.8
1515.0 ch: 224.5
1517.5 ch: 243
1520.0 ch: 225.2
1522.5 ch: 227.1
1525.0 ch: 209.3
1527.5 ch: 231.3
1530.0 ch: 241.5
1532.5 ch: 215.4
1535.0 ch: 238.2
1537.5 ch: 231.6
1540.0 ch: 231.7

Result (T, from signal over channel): 0.18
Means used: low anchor 263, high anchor 226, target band 209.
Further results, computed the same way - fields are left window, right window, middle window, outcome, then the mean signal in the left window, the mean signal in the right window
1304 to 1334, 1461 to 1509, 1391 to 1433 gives -0.05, 258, 227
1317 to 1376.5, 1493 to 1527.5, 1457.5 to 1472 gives 0.05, 256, 226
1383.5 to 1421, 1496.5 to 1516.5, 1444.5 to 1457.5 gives 0.48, 262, 226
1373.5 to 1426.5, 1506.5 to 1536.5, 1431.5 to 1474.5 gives 0.23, 260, 228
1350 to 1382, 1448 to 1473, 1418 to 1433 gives -0.11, 254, 201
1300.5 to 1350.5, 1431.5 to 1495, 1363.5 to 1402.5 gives -0.12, 260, 206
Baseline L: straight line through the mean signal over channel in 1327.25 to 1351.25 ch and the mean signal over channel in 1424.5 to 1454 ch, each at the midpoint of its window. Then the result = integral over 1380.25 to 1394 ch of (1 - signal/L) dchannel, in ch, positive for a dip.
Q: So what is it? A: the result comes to -3.4 ch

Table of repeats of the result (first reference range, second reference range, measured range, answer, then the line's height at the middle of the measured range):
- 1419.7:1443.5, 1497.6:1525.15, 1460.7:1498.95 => 0.0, 226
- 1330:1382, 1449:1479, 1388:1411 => -3.1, 236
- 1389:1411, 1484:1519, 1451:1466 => 2.6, 244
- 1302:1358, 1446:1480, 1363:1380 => -0.8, 241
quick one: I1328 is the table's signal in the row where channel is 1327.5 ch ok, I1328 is 232.4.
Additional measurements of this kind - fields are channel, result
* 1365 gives 251.9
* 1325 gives 267.1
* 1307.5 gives 236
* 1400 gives 272.8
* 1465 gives 242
